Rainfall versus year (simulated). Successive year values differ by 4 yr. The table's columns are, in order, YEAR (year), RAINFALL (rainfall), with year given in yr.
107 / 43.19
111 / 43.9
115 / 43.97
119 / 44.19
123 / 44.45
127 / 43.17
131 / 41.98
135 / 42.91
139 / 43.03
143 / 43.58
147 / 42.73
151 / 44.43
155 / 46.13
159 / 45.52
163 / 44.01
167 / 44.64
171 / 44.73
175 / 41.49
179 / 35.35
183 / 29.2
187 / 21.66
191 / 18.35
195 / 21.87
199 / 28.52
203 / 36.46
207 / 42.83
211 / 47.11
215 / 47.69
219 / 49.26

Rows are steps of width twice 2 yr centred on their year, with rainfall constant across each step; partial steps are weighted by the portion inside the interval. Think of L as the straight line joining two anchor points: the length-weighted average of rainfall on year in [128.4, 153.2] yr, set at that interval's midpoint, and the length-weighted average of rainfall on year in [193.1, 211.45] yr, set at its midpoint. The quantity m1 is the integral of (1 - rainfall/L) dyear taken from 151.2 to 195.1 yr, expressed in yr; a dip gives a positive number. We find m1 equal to 2.5 yr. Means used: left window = 43.1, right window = 34.4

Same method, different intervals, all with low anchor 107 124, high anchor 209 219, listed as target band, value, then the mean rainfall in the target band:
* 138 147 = 0.4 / 43.2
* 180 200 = 9.6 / 24.3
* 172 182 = 1.8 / 38.1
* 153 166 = 0.1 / 45.2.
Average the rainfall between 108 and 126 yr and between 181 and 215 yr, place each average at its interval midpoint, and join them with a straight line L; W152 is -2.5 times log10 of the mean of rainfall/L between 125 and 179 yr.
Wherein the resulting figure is -0.128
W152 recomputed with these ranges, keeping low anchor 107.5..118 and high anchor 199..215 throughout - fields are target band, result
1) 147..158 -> -0.05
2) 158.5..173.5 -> -0.06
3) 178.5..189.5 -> 0.46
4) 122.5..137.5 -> 0.01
